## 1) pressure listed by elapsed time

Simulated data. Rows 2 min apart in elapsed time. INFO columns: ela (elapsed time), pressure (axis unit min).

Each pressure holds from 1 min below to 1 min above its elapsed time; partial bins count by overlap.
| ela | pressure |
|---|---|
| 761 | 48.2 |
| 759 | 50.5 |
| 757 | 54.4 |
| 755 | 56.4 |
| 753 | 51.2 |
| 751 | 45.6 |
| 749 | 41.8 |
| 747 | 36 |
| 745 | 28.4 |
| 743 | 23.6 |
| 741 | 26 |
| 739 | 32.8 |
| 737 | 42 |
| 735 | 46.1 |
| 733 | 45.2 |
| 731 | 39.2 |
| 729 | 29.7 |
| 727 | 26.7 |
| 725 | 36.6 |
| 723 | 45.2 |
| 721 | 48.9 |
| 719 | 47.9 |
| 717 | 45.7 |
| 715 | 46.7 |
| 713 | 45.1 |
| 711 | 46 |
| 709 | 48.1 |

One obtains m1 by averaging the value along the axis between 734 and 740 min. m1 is 40.3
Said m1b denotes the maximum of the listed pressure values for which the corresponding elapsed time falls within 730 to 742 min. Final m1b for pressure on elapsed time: 46.1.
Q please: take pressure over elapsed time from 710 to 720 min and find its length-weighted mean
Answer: 46.3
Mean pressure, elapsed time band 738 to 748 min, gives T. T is 29.4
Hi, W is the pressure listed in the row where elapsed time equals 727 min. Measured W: 26.7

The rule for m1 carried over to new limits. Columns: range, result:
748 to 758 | 49.9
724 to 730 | 31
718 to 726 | 44.6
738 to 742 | 29.4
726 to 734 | 35.2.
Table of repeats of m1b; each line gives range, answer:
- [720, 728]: 48.9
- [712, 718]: 46.7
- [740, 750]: 41.8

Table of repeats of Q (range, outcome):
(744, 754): 40.6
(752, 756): 53.8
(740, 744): 24.8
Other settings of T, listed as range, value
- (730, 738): 43.1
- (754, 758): 55.4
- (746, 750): 38.9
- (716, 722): 47.5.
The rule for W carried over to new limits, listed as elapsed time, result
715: 46.7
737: 42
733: 45.2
